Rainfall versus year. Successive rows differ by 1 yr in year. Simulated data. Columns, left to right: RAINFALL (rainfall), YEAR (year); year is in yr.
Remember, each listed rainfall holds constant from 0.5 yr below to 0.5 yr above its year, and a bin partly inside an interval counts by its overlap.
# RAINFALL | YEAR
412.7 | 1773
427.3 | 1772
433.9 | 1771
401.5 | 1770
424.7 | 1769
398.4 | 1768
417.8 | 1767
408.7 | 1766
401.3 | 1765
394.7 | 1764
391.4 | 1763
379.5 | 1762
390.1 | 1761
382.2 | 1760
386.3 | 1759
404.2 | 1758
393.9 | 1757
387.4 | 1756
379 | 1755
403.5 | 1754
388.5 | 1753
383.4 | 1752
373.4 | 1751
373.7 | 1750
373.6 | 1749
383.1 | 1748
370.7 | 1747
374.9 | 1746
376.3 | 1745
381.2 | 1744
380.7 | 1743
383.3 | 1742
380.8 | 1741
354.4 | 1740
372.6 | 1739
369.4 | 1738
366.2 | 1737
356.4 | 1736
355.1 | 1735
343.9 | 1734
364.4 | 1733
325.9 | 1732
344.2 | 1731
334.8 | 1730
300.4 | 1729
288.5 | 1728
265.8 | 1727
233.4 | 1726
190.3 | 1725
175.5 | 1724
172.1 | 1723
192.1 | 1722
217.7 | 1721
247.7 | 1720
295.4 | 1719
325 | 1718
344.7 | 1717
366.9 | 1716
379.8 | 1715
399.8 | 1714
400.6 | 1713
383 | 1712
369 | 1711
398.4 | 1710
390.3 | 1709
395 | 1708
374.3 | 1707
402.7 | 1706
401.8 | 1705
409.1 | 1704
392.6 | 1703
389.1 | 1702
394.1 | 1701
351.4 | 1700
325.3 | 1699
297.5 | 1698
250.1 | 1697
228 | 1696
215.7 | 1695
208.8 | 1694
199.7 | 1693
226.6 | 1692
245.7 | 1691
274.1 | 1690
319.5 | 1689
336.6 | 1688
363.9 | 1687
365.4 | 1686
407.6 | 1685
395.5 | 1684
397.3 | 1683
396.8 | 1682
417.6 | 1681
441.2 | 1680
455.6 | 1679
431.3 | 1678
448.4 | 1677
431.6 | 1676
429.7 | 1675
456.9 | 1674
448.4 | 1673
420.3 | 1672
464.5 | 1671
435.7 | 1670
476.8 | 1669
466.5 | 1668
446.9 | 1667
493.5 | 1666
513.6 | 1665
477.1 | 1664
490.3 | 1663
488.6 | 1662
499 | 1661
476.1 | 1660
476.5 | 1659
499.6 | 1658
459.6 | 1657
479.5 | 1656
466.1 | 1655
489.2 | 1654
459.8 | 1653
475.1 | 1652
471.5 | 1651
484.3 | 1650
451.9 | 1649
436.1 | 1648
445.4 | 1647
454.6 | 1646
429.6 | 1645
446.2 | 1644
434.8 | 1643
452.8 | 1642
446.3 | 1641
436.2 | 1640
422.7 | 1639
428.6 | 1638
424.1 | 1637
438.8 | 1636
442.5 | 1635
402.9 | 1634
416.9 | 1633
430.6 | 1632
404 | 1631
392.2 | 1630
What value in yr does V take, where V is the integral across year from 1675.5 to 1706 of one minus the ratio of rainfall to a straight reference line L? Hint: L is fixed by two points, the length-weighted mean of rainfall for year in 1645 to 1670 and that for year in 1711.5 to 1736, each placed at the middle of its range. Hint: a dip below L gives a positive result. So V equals 3.12 yr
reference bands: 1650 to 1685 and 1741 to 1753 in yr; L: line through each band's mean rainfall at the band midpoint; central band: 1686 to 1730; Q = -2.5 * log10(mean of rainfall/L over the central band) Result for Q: 0.32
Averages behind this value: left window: 458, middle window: 311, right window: 378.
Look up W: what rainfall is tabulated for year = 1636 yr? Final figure 438.8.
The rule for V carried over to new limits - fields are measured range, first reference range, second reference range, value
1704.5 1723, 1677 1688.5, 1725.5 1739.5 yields 0.7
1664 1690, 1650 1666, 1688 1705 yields -2.1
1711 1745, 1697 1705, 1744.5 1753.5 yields 4.4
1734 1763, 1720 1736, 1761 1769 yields -3.0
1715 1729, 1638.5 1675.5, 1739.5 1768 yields 5.1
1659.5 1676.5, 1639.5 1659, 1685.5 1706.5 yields -2.7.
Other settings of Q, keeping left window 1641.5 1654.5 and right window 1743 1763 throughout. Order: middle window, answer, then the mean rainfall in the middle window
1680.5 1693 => 0.256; 340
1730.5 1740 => 0.117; 355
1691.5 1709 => 0.282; 323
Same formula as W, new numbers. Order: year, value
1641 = 446.3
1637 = 424.1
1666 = 493.5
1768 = 398.4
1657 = 459.6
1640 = 436.2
